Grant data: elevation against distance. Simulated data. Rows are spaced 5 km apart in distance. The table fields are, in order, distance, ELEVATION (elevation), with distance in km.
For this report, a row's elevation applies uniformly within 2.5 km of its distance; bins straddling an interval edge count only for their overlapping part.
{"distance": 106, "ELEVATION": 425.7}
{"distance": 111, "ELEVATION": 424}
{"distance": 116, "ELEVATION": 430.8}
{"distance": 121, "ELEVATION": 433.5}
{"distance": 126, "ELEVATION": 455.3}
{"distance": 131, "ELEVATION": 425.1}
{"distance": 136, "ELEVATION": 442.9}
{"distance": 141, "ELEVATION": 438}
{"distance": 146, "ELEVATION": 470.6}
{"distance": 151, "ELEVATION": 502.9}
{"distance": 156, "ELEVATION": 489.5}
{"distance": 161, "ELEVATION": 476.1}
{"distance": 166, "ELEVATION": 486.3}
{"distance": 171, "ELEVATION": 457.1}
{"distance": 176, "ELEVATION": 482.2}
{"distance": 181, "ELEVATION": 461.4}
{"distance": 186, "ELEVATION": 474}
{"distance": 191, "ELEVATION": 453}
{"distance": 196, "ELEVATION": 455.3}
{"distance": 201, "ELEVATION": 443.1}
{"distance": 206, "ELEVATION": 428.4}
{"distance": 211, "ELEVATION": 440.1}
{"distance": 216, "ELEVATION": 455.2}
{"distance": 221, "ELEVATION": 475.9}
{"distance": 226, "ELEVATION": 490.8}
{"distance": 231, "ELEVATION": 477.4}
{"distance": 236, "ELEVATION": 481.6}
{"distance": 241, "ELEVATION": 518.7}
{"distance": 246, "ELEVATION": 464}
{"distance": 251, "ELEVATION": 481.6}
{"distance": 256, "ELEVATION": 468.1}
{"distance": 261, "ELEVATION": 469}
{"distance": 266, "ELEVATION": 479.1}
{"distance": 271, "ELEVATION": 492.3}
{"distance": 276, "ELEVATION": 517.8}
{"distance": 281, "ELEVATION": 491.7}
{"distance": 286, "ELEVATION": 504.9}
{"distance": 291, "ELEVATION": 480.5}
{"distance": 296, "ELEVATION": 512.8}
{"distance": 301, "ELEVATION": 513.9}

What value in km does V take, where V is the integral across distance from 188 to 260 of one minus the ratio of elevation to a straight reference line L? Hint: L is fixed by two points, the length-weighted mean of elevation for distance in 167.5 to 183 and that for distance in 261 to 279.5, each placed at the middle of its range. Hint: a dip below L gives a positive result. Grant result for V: 2.1 km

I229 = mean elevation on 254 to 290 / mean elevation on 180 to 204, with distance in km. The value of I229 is 1.07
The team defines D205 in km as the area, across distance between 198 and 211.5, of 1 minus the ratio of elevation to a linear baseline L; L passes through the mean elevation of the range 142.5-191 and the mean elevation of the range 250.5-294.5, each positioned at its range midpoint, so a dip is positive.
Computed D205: 1.2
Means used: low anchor 476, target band 437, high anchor 488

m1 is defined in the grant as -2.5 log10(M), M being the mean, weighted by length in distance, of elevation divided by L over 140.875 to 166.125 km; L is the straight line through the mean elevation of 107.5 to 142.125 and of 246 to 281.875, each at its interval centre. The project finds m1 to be -0.082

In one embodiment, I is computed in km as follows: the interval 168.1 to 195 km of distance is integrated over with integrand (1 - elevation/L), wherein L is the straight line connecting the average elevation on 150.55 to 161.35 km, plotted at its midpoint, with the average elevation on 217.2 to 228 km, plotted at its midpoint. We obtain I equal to 1.14 km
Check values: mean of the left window 490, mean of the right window 480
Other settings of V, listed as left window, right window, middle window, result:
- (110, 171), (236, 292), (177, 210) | 1.2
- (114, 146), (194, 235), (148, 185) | -2.5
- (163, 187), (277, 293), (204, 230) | 1.1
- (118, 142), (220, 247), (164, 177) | -0.5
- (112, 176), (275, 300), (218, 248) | 0.0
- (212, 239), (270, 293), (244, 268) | 0.7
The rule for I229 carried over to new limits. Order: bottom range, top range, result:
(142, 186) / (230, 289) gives 1.02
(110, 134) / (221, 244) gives 1.13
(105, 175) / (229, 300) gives 1.07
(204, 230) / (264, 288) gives 1.08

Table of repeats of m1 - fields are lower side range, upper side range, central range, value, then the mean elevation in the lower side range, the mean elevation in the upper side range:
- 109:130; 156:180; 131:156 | -0.016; 435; 476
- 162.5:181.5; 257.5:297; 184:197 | 0.036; 473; 492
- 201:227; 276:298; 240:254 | -0.021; 455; 499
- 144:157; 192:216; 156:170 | -0.005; 488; 444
